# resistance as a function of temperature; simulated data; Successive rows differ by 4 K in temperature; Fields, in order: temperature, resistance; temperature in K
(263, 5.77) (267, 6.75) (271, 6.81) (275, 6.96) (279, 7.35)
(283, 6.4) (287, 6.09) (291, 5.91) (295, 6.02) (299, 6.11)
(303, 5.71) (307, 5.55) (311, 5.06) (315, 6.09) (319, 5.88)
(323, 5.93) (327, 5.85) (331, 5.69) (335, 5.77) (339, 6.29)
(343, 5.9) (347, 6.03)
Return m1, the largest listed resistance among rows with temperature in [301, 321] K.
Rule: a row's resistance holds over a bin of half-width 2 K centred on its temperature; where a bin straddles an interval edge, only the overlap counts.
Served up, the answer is 6.09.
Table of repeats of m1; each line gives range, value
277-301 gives 7.35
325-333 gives 5.85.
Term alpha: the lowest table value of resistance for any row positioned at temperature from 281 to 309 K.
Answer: 5.55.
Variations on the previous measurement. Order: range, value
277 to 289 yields 6.09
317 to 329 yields 5.85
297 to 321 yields 5.06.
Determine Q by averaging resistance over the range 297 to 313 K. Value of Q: 5.61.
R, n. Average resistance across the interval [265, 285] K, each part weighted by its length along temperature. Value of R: 6.85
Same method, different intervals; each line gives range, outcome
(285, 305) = 5.97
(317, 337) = 5.82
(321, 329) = 5.89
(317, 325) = 5.9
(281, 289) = 6.25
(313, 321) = 5.98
